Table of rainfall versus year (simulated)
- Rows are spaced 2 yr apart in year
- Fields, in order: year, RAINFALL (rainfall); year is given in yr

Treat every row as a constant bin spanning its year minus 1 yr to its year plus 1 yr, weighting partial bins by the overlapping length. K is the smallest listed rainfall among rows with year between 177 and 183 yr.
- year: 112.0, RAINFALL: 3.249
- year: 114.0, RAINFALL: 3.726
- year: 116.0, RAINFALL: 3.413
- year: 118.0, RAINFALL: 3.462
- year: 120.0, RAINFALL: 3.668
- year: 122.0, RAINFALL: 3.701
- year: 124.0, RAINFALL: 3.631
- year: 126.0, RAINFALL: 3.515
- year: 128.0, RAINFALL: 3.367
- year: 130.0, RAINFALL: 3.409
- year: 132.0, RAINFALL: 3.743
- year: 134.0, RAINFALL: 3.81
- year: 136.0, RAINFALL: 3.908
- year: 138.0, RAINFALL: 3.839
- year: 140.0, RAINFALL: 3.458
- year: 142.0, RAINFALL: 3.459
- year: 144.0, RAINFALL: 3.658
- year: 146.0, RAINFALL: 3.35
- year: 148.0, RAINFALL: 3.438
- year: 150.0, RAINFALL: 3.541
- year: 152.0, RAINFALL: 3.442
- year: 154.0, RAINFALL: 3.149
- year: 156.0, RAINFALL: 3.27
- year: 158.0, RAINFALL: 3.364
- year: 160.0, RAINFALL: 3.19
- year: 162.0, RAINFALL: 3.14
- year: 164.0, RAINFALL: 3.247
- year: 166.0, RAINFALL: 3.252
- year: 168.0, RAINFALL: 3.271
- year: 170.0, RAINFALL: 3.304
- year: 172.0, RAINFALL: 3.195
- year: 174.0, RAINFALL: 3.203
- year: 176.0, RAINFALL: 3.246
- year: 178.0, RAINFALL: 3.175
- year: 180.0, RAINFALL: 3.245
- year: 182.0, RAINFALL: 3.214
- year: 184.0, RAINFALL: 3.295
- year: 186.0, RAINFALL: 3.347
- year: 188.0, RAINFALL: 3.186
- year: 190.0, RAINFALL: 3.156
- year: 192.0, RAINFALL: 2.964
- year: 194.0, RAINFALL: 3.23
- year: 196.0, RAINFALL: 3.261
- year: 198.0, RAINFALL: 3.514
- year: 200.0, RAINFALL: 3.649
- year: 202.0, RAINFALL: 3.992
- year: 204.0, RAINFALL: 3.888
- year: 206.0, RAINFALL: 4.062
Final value 3.175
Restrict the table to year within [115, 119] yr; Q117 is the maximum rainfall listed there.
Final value 3.462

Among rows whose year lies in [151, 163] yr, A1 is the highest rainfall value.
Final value 3.442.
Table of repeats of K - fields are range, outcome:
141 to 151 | 3.35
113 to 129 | 3.367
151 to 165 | 3.14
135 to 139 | 3.839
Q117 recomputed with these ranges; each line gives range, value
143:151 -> 3.658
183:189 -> 3.347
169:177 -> 3.304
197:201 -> 3.649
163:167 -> 3.252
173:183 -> 3.246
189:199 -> 3.514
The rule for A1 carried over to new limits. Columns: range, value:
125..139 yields 3.908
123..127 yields 3.631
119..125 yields 3.701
